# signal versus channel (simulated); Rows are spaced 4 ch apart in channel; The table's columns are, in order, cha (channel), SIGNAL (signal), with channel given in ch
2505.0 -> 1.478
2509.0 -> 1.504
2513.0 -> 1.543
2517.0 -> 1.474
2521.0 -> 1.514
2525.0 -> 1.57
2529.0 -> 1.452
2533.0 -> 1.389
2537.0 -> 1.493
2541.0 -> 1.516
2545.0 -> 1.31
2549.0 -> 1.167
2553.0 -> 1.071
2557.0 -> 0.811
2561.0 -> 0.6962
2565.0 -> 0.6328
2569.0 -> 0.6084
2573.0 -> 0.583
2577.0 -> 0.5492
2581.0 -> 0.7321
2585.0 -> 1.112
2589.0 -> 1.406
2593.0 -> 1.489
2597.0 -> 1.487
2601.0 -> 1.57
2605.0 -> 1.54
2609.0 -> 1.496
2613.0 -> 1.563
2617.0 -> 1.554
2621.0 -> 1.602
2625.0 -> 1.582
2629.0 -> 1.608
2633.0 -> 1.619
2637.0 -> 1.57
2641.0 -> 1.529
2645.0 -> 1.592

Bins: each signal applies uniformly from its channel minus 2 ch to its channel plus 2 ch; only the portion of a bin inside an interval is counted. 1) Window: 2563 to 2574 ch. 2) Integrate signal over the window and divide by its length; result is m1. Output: 0.61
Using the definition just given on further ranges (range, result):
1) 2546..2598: 0.946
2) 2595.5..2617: 1.53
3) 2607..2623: 1.55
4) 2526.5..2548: 1.42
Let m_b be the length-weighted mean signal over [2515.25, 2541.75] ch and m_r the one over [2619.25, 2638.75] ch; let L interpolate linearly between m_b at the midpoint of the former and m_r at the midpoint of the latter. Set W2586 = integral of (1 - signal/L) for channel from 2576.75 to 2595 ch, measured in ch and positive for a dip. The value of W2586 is 5.2 ch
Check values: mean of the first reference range 1.49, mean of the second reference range 1.6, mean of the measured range 1.11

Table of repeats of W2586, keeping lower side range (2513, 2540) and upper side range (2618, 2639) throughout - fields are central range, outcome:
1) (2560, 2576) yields 9.5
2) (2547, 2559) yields 3.9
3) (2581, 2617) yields 3.3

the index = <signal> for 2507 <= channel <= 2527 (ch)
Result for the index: 1.52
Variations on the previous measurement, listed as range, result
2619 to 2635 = 1.6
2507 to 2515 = 1.52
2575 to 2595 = 1.06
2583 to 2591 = 1.26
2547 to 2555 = 1.12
